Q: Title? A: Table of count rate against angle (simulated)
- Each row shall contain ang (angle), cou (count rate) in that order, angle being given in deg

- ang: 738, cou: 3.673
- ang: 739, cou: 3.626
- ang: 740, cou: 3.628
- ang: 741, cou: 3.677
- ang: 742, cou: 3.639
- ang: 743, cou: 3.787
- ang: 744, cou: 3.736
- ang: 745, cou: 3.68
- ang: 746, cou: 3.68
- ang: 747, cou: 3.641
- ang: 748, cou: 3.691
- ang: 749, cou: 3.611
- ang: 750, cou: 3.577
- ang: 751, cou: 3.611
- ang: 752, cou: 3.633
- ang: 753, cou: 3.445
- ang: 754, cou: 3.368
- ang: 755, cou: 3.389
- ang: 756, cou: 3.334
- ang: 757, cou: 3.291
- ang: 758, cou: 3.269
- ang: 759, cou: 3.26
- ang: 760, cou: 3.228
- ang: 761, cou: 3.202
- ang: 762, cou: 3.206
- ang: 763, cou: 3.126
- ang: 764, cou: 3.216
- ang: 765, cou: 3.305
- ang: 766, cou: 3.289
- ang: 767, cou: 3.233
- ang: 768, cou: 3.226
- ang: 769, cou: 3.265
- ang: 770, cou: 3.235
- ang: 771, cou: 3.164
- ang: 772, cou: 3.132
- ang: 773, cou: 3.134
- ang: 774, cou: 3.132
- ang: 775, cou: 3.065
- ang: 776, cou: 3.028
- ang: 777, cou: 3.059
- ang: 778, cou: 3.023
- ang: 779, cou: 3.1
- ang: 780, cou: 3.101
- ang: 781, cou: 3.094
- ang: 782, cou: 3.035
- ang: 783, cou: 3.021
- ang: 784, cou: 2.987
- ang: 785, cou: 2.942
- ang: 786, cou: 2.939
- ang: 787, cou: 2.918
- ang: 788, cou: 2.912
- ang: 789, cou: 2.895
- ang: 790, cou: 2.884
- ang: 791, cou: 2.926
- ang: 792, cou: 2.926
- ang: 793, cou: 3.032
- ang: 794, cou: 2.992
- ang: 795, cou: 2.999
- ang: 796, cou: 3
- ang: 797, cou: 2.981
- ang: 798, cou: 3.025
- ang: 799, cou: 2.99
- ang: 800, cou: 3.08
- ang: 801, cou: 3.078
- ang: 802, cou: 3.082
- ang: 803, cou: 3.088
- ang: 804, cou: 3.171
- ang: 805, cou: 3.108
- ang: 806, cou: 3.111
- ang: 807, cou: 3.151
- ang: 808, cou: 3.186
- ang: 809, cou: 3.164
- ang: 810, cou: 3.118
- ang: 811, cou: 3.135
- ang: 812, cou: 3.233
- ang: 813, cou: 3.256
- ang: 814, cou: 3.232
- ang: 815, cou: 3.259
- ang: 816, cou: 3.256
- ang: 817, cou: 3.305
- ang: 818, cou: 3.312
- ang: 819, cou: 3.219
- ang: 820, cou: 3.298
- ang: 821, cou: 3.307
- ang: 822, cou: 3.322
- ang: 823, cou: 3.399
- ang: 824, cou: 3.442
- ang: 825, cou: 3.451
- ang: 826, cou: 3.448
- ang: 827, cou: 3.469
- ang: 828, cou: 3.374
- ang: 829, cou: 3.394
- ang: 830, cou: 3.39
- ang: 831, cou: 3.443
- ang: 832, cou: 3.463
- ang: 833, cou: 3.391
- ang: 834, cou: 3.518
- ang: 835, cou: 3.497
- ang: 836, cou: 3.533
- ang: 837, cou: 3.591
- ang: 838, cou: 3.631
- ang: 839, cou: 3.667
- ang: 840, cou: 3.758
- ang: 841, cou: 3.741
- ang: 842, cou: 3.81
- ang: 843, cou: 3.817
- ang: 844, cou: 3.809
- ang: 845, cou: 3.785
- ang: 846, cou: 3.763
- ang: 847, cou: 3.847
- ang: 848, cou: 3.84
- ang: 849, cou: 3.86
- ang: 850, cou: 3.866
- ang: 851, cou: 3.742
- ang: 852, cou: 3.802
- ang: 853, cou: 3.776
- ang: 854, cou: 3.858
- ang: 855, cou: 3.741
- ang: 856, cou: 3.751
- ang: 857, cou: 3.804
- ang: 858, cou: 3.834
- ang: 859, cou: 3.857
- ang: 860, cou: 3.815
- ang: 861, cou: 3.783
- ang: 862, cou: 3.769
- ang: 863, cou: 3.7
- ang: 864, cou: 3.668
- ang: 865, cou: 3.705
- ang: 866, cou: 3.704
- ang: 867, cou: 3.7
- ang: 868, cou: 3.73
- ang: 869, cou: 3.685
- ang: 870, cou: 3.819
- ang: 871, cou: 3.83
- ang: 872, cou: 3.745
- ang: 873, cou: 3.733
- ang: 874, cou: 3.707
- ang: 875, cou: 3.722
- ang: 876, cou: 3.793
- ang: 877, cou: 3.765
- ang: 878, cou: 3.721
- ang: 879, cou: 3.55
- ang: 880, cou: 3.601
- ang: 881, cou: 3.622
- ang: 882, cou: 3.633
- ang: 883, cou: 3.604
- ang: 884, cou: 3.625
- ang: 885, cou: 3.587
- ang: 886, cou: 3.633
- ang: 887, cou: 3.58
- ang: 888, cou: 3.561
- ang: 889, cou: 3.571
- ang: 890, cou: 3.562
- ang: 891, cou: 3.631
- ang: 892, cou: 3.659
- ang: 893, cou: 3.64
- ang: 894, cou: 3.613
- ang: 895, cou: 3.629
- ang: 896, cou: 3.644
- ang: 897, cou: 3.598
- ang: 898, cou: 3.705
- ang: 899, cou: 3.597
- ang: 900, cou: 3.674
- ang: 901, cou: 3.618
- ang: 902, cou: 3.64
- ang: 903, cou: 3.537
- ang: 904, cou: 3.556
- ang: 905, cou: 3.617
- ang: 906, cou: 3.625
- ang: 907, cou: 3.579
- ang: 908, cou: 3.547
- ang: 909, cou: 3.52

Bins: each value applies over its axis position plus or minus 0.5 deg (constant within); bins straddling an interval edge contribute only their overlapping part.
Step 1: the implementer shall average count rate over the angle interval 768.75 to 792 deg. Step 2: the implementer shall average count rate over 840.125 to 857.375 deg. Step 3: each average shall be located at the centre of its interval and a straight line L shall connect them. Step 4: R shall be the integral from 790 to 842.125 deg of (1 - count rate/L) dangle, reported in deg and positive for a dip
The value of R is 2.46 deg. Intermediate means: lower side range 3.04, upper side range 3.8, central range 3.28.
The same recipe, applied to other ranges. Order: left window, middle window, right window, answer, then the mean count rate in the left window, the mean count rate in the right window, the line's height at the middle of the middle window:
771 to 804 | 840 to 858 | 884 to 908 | -2.39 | 3.02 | 3.61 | 3.36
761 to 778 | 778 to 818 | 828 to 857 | 3.54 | 3.17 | 3.68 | 3.37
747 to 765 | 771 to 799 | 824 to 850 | 3.66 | 3.38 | 3.61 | 3.47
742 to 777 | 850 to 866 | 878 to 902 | -0.99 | 3.36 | 3.62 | 3.55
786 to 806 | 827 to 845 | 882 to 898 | -1.74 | 3.01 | 3.61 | 3.26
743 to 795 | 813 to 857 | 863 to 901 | -1.00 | 3.22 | 3.66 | 3.48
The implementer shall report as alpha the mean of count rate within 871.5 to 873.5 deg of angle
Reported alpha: 3.74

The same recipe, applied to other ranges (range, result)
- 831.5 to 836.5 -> 3.48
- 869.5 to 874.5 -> 3.77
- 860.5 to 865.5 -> 3.73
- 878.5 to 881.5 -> 3.59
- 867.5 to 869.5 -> 3.71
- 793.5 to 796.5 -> 3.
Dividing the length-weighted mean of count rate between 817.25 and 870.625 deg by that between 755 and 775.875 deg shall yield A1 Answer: 1.13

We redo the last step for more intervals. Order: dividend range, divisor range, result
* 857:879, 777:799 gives 1.25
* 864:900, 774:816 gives 1.20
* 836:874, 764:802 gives 1.23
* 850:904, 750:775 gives 1.12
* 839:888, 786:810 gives 1.23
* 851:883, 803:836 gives 1.13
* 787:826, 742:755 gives 0.87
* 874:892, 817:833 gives 1.08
